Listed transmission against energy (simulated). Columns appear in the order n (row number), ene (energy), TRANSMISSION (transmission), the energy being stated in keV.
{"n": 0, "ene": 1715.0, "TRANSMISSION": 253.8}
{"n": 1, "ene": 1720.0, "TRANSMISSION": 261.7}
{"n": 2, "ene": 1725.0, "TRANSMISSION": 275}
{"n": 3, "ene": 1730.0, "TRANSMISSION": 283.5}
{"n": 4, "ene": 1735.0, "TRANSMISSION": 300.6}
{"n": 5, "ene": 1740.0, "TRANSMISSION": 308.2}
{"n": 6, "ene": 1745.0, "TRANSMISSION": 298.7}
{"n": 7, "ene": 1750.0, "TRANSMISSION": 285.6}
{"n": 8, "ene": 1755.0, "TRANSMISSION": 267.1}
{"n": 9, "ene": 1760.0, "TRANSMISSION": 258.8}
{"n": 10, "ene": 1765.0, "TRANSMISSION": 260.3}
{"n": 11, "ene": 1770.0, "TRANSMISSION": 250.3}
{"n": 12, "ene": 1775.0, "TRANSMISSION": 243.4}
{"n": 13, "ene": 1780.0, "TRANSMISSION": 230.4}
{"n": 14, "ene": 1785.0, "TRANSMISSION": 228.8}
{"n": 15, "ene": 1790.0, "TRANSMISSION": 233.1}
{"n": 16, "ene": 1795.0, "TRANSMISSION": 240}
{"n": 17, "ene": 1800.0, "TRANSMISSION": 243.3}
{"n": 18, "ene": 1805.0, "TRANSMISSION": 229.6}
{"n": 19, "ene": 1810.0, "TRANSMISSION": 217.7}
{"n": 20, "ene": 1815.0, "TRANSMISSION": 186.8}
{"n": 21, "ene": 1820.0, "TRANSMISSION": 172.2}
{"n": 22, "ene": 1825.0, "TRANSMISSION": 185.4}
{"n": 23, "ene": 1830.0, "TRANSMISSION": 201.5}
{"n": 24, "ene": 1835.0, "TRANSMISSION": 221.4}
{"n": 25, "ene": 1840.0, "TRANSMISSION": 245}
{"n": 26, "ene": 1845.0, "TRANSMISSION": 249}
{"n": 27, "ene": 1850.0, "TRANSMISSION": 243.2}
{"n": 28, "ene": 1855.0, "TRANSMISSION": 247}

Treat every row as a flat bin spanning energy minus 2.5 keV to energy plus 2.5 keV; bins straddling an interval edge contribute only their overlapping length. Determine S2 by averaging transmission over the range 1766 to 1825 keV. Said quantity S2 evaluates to 224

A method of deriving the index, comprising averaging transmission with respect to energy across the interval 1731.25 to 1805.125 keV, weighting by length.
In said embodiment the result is 260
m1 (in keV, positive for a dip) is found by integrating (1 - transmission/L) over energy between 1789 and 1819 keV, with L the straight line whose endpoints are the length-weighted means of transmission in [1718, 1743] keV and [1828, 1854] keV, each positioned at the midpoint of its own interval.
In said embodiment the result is 3.5 keV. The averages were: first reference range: 287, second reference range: 233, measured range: 222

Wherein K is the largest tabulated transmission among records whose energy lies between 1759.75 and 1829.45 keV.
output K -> 260.3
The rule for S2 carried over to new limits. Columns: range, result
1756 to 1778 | 254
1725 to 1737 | 288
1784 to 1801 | 236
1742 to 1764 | 277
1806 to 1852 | 214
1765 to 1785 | 242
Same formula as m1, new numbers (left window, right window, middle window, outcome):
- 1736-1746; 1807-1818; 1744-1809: 0.7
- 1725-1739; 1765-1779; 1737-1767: -1.2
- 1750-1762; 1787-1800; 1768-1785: 0.8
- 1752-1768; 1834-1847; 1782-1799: 1.3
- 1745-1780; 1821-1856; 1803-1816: 1.4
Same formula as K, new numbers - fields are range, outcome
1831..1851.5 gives 249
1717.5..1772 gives 308.2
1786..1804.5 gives 243.3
